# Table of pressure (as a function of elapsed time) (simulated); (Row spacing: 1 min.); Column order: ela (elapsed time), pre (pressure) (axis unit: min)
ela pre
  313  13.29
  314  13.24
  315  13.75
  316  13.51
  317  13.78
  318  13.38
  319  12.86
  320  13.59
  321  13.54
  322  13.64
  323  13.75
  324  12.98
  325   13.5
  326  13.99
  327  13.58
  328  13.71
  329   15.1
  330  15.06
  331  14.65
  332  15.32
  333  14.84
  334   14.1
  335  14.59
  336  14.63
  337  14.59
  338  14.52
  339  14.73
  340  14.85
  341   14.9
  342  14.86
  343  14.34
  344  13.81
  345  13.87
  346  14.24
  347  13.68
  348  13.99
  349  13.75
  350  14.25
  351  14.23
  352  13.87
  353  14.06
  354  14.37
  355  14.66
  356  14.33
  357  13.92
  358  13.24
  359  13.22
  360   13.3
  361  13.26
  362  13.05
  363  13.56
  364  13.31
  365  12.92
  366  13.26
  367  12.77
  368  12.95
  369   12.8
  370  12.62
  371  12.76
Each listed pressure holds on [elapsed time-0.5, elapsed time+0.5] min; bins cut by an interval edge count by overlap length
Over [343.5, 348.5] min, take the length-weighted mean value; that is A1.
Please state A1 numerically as 13.9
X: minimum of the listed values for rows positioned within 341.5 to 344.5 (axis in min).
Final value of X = 13.81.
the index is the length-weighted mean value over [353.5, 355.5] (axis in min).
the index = 14.5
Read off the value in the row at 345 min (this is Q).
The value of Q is 13.87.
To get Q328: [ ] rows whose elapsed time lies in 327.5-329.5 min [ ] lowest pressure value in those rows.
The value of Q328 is 13.71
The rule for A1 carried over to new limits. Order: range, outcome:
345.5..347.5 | 14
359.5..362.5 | 13.2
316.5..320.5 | 13.4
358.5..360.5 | 13.3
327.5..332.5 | 14.8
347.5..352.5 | 14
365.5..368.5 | 13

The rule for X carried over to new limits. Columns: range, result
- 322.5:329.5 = 12.98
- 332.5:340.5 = 14.1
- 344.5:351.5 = 13.68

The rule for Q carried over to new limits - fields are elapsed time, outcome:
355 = 14.66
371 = 12.76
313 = 13.29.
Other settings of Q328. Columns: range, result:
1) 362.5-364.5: 13.31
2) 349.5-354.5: 13.87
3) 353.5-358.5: 13.24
